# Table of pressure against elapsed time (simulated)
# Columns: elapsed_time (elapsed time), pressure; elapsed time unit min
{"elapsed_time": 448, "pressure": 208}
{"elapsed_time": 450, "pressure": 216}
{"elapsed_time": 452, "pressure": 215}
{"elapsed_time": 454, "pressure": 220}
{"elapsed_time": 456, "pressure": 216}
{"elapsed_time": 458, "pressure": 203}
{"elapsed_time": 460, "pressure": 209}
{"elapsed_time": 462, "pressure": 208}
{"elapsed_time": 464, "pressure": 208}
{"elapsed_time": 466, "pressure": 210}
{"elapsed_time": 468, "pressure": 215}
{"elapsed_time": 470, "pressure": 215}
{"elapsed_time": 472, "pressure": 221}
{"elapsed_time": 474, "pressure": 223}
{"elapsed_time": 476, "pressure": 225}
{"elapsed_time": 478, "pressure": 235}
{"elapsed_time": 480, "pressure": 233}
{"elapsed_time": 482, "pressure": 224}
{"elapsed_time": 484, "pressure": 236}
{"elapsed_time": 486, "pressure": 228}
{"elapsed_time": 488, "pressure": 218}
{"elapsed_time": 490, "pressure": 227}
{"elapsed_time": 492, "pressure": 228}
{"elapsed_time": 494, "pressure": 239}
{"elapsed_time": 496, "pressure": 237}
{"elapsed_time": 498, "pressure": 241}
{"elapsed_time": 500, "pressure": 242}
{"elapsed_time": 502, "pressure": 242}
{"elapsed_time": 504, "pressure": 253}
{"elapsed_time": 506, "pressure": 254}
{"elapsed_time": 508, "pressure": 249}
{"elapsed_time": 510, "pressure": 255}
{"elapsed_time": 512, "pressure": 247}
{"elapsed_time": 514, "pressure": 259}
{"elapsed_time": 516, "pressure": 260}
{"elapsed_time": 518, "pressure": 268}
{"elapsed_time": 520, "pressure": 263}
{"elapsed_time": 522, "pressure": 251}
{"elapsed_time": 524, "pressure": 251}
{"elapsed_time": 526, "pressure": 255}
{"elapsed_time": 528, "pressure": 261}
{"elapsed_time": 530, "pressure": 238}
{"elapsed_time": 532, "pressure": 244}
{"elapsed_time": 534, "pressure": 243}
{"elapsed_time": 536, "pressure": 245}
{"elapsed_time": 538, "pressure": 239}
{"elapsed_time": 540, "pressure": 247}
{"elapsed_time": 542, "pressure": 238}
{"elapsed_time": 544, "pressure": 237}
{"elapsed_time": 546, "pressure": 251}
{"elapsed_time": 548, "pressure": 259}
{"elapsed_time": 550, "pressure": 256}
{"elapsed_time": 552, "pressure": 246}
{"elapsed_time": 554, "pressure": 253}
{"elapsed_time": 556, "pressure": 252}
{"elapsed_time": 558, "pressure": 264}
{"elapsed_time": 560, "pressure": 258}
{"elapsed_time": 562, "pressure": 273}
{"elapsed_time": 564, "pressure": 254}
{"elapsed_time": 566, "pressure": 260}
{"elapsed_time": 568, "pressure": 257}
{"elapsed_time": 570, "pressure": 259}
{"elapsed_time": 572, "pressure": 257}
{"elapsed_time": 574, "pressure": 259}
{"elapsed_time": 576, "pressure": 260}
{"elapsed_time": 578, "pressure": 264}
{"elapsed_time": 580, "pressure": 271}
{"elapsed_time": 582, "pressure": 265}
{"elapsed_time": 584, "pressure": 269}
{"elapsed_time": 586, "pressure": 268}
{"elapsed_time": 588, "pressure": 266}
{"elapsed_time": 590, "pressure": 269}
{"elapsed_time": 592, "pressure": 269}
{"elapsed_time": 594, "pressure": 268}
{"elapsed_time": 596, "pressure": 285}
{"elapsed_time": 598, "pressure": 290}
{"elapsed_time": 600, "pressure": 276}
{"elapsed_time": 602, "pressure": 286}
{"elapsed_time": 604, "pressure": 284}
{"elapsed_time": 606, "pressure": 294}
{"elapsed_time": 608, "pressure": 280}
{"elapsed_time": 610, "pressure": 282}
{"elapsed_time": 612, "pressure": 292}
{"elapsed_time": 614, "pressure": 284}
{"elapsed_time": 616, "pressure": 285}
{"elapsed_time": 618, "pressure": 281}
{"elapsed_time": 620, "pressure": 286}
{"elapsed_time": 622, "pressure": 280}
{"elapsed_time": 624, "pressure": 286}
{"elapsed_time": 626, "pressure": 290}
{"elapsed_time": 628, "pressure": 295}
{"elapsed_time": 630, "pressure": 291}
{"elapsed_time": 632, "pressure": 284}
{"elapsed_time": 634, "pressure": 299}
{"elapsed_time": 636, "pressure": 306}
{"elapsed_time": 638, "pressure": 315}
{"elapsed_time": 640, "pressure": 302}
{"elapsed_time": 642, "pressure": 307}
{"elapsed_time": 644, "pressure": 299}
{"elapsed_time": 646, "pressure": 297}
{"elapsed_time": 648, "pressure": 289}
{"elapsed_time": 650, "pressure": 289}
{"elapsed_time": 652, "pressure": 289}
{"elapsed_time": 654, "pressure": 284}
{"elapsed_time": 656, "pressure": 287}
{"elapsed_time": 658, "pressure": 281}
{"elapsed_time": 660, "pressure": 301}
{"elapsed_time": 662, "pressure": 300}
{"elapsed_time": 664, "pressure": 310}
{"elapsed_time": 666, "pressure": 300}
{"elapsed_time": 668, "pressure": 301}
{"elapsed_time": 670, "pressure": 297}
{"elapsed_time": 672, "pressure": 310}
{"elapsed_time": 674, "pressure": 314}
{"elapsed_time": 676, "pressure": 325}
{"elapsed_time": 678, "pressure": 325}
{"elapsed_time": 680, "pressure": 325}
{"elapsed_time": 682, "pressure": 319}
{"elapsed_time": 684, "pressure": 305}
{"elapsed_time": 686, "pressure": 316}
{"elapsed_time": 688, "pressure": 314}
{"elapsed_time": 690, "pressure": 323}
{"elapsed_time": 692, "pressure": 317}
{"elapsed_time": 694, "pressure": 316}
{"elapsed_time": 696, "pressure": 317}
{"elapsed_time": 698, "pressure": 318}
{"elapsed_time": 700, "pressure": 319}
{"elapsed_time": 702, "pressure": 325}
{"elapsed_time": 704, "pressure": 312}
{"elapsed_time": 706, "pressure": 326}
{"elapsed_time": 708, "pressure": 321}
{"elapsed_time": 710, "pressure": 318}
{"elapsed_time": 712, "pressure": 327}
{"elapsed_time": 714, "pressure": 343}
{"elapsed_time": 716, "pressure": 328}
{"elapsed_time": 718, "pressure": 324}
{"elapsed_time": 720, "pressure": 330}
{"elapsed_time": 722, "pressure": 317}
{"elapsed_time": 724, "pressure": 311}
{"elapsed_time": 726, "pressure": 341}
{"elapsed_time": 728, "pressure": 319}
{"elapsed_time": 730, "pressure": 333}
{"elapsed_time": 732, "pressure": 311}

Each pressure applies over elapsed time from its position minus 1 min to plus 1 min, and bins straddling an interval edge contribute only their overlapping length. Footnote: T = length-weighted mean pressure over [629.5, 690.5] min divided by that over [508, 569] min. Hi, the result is 1.20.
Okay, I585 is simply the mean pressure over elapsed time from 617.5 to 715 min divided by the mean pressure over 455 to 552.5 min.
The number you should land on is 1.29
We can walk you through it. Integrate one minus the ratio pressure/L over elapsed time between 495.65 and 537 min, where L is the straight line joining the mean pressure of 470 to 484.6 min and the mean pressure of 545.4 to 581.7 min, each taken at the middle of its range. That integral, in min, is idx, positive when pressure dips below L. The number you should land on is -1.59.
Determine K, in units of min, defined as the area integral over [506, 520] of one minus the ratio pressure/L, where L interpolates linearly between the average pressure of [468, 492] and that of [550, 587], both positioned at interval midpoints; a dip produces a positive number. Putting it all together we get -1.1 min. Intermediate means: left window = 226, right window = 260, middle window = 257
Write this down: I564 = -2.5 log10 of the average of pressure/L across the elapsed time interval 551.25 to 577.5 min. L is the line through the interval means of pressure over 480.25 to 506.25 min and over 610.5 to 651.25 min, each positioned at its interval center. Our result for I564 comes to 0.03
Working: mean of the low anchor 235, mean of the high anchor 293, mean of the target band 258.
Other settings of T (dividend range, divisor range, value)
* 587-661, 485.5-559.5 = 1.16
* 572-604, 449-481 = 1.25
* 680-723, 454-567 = 1.34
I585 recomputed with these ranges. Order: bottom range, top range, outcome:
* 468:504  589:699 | 1.29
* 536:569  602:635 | 1.14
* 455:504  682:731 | 1.43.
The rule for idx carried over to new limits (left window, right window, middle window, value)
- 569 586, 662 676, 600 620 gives -0.5 min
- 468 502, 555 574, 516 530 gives -0.8 min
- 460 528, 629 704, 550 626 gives 0.9 min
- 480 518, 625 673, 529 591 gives 2.0 min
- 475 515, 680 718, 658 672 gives 0.3 min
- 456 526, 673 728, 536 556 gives 0.8 min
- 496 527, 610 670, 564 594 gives 1.1 min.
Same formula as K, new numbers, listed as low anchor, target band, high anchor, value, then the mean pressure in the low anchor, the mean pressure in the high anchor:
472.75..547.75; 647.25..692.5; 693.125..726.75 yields 0.3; 243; 323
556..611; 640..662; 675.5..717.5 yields 0.5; 270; 321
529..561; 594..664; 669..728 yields -0.8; 248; 320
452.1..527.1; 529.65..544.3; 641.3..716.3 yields 0.7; 234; 310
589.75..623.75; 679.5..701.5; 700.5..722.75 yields -0.1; 282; 325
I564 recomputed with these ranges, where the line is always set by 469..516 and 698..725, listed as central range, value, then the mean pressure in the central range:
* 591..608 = -0.01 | 281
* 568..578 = 0.04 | 259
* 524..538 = 0.02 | 247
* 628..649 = -0.02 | 299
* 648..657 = 0.05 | 287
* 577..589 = 0.02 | 267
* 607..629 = 0.00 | 286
